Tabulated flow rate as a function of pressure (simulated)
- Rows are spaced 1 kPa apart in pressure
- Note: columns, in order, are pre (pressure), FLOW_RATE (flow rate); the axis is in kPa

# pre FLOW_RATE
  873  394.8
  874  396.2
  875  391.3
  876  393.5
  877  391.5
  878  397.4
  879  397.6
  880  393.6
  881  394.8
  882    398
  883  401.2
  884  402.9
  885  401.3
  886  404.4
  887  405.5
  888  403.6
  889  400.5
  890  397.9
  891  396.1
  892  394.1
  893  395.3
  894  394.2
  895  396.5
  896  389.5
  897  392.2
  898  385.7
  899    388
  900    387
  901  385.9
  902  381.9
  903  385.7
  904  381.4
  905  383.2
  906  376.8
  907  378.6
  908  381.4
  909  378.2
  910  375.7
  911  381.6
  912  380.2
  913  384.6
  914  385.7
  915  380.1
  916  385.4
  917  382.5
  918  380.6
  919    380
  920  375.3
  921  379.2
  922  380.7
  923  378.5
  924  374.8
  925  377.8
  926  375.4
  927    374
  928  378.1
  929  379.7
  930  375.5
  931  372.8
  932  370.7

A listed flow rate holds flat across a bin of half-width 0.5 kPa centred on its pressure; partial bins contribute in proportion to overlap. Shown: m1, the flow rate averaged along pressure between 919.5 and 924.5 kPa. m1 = 378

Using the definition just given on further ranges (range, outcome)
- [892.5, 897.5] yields 394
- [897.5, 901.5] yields 387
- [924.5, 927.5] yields 376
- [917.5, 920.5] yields 379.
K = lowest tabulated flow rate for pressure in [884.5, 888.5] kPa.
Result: 401.3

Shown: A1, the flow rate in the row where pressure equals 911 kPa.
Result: 381.6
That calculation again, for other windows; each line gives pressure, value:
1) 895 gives 396.5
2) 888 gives 403.6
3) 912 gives 380.2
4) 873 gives 394.8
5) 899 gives 388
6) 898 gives 385.7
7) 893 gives 395.3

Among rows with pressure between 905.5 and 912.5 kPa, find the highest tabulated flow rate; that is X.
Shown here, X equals 381.6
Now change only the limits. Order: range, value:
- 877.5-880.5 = 397.6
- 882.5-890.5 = 405.5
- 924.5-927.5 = 377.8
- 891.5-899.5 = 396.5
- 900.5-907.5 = 385.9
